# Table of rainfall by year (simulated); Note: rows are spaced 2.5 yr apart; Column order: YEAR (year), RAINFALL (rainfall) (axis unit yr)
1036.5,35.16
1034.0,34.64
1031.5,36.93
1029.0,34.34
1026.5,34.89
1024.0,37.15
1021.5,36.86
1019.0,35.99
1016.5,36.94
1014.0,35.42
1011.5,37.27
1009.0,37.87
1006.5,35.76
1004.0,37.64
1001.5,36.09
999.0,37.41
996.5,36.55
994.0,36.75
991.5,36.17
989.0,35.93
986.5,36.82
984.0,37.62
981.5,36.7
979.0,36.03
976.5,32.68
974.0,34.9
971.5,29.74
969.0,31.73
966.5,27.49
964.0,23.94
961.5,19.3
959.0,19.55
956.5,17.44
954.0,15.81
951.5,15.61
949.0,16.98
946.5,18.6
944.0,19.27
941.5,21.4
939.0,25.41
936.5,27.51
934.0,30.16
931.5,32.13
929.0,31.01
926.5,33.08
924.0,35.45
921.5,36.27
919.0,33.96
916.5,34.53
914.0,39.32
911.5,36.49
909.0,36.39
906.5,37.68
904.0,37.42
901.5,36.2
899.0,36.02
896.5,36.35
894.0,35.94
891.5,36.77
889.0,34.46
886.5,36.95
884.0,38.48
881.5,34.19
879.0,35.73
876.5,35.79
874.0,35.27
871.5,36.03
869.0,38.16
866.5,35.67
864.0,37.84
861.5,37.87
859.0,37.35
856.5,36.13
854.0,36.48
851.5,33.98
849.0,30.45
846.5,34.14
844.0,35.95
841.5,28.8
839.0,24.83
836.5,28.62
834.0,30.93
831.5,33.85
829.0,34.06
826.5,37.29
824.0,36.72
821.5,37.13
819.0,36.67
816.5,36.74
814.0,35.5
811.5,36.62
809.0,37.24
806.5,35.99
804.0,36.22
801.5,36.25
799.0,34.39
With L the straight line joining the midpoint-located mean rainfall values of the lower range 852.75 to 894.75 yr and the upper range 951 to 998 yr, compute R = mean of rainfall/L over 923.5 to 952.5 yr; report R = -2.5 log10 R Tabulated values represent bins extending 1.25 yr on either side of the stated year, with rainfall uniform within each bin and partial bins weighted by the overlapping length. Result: 0.262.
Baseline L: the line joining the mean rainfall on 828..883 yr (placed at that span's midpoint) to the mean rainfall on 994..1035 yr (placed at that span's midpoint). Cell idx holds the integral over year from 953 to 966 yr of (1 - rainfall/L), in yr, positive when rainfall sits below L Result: 5.8 yr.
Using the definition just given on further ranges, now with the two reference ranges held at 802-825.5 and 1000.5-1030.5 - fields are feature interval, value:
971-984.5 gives 0.62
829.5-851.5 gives 3.19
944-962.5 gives 9.51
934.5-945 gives 3.59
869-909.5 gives 0.20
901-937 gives 1.80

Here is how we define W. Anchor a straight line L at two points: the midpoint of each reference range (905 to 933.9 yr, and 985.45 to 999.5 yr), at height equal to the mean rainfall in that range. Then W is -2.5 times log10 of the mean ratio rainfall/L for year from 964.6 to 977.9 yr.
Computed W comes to 0.17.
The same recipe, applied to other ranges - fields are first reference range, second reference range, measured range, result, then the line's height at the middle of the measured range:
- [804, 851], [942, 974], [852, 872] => -0.195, 30.8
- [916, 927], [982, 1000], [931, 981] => 0.396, 35.7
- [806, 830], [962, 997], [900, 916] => -0.071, 34.8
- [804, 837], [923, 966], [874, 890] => -0.211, 29.6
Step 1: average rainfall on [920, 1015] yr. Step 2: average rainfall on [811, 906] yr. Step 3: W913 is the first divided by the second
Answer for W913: 0.9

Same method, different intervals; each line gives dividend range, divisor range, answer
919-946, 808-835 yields 0.81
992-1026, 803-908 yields 1.04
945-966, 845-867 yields 0.53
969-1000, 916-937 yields 1.08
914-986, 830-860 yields 0.86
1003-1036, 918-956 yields 1.40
